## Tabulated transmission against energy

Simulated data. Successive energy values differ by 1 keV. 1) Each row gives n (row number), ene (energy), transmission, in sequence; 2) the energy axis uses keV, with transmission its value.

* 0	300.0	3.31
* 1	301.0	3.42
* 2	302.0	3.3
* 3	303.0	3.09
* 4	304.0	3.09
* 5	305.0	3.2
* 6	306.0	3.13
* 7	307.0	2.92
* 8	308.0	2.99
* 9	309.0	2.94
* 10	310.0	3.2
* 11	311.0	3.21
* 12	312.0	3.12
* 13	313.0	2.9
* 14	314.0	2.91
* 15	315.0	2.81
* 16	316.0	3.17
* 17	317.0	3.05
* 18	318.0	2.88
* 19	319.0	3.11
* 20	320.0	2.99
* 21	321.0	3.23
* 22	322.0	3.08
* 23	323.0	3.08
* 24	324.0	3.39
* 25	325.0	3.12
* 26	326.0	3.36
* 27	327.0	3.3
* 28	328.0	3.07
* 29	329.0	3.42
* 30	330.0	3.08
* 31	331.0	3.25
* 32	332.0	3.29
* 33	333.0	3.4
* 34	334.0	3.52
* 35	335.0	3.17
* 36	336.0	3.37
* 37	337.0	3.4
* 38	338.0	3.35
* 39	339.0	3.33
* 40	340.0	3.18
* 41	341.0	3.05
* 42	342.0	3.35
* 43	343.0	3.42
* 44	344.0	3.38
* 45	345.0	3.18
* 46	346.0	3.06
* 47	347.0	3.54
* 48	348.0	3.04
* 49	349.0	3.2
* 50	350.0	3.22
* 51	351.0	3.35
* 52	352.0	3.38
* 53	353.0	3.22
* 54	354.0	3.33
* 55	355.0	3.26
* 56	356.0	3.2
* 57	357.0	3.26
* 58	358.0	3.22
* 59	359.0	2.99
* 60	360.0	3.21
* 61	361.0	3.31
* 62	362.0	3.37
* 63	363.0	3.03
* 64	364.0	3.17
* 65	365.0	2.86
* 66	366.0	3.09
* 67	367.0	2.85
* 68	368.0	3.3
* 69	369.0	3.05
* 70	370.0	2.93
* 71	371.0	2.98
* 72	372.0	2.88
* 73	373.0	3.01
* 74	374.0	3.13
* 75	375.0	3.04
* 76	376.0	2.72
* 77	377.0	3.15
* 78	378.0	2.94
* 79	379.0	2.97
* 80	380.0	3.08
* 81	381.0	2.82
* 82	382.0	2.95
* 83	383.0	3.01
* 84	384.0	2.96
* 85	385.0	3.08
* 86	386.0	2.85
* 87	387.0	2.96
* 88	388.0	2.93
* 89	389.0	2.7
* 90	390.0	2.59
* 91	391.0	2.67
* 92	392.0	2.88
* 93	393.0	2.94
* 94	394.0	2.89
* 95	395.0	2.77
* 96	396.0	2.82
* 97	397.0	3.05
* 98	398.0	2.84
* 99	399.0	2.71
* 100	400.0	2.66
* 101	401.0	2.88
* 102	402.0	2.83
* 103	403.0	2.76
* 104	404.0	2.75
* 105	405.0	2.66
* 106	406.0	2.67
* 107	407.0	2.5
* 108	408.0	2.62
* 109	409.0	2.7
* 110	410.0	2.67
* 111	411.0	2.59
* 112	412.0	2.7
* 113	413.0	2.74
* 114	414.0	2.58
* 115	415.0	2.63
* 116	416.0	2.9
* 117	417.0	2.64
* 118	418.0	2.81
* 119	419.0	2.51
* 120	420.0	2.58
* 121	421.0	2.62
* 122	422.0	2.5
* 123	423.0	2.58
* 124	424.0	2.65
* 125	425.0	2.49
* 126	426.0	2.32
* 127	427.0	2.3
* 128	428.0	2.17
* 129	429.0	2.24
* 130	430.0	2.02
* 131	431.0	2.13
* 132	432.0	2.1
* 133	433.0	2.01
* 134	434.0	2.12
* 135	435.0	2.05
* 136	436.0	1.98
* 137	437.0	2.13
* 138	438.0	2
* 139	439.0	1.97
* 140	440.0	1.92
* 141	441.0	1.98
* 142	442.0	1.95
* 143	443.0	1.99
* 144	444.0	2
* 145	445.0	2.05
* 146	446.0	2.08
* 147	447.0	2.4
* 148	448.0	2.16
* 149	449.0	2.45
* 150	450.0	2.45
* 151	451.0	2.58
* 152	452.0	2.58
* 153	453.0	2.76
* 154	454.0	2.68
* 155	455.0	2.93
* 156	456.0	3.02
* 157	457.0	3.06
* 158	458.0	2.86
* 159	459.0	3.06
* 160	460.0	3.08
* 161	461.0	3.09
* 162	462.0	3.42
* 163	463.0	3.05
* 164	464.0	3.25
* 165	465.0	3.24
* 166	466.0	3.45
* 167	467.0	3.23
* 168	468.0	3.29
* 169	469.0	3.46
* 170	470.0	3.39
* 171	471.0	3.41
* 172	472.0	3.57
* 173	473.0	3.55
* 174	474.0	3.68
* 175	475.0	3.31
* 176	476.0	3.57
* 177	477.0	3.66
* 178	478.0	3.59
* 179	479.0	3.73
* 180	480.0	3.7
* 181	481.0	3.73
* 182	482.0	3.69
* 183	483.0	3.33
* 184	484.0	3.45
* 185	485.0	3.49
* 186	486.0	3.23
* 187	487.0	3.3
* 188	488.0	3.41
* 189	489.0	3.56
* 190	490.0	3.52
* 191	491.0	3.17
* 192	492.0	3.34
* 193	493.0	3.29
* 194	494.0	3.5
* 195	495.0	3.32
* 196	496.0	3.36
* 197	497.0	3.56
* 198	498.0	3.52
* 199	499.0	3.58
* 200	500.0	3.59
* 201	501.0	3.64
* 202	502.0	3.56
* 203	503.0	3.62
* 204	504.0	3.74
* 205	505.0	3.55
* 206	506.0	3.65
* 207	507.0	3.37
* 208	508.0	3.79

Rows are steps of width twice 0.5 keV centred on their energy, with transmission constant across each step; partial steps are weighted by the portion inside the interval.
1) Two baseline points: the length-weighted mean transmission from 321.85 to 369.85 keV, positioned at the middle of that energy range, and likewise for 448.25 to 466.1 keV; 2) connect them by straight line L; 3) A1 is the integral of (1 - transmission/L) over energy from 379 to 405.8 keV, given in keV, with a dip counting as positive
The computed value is 2.19 keV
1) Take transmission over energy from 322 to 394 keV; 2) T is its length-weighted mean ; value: 3.13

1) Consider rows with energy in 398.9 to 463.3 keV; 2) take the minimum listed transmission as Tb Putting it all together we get 1.92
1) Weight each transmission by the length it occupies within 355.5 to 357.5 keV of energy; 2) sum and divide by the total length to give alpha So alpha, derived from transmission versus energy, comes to 3.23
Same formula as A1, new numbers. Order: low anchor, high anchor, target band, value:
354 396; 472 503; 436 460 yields 6.7 keV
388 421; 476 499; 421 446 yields 6.9 keV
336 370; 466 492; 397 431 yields 7.5 keV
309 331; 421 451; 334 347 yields -1.5 keV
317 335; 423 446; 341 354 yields -1.2 keV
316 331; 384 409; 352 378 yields -1.3 keV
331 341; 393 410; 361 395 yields -0.1 keV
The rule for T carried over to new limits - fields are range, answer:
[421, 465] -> 2.44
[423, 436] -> 2.22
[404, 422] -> 2.65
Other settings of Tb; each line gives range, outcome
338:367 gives 2.85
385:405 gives 2.59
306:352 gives 2.81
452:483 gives 2.58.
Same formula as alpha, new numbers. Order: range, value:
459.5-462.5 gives 3.2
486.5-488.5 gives 3.35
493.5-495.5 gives 3.41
